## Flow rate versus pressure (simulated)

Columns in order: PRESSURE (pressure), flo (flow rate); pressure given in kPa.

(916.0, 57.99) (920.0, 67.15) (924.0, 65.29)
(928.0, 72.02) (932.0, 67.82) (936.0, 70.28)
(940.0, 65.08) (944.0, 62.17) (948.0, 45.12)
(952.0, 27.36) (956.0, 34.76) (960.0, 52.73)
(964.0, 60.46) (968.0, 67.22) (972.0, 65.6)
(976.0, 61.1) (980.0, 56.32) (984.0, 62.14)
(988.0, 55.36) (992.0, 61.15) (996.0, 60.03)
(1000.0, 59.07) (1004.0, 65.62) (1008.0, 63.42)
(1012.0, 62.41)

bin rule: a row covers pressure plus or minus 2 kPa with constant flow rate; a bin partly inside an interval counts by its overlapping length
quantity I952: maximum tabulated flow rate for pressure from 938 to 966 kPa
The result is 65.08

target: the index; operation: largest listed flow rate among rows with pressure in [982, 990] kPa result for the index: 62.14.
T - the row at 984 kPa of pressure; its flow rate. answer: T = 62.14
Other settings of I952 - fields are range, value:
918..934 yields 72.02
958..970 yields 67.22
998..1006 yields 65.62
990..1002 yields 61.15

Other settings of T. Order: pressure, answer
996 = 60.03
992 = 61.15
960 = 52.73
